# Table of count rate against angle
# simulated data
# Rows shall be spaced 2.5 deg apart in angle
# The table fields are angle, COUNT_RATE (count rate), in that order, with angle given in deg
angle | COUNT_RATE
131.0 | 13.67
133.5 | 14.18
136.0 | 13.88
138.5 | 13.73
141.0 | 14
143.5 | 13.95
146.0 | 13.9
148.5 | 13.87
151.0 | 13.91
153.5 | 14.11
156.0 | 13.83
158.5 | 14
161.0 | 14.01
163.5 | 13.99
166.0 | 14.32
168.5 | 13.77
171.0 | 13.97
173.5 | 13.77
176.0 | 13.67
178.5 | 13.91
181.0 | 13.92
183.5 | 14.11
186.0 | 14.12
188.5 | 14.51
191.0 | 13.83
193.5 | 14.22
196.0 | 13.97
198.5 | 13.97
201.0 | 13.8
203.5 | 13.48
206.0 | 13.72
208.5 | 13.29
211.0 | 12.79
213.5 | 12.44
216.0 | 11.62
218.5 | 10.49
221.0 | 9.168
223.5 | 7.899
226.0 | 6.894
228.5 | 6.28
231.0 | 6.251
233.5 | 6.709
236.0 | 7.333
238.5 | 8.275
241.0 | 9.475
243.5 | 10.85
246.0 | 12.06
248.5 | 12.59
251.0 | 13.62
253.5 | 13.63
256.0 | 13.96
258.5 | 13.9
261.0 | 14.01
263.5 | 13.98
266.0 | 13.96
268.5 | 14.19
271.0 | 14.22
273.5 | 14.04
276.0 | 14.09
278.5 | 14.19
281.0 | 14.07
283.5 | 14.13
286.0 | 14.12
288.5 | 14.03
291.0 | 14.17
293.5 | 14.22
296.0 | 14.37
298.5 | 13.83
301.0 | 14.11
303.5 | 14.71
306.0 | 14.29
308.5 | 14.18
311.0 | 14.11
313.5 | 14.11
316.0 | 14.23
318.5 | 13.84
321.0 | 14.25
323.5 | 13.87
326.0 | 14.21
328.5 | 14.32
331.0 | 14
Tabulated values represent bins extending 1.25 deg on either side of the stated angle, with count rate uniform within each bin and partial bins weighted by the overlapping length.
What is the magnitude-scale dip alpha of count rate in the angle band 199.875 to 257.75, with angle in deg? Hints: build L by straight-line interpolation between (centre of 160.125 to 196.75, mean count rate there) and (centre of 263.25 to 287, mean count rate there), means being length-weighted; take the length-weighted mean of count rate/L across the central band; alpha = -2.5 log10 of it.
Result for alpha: 0.29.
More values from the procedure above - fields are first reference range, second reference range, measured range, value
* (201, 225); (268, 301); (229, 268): 0.149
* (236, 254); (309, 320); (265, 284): -0.143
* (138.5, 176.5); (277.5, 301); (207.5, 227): 0.305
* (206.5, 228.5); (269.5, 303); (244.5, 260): -0.081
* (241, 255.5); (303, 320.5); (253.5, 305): -0.069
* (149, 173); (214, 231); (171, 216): -0.226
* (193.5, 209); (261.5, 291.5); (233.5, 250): 0.373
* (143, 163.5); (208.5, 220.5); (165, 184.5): -0.058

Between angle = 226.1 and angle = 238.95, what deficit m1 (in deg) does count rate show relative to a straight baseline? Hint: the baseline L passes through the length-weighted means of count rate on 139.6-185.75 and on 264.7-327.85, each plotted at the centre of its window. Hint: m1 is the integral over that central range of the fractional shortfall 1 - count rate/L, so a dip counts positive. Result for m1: 6.6 deg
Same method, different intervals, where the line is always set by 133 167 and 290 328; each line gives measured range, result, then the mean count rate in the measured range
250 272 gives 0.26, 13.9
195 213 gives 0.66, 13.5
